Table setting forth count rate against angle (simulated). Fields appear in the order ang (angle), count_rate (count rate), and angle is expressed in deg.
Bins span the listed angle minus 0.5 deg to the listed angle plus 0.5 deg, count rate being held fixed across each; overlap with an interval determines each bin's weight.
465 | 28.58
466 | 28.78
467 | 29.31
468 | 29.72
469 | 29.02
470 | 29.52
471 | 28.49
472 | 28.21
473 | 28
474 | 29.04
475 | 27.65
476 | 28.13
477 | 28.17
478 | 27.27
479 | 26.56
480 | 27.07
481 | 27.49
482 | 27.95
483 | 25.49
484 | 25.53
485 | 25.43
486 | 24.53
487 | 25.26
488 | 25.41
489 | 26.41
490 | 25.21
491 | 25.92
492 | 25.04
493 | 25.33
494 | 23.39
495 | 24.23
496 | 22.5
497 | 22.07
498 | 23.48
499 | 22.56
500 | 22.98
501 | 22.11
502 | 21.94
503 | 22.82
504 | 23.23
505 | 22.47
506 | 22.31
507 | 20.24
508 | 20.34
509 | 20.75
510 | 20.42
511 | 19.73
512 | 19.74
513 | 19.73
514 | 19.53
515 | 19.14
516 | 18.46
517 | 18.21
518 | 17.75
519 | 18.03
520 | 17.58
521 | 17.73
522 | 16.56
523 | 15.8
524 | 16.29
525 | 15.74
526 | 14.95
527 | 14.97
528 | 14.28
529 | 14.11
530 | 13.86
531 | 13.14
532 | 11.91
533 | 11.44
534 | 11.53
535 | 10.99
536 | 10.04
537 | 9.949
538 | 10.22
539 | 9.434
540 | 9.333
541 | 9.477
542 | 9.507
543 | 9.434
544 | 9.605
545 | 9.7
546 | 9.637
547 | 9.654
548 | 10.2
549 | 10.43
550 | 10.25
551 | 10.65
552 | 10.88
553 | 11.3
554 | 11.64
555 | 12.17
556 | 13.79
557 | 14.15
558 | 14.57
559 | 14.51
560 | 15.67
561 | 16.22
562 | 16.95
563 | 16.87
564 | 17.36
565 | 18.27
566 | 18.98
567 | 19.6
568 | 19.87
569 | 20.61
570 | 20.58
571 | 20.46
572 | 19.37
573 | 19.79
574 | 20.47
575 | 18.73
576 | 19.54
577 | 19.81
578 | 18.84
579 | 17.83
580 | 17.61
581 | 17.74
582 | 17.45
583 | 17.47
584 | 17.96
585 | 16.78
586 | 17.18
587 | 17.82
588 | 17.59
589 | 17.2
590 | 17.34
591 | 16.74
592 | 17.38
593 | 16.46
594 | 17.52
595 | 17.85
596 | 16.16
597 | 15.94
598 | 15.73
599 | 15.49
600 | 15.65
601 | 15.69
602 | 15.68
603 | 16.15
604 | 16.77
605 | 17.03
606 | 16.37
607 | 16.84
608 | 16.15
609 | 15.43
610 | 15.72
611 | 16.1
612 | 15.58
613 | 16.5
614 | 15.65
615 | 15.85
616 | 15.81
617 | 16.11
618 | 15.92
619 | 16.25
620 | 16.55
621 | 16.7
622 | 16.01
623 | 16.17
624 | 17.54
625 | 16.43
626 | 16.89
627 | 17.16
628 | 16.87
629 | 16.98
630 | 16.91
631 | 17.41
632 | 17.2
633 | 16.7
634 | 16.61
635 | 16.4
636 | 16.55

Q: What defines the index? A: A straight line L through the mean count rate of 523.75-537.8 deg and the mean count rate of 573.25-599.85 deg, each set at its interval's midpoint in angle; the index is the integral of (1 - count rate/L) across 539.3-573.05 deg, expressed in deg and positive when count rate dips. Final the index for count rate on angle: 2.62 deg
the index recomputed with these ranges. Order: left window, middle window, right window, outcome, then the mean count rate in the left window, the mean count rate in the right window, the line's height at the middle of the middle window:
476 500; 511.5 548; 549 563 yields 8.96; 25.3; 13.3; 18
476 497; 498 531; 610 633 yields 6.90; 25.7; 16.5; 23.8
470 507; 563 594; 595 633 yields 0.79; 25.3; 16.3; 18.9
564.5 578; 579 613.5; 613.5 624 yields 2.18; 19.7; 16.2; 17.8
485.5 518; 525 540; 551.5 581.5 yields 5.78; 22.3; 17.1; 19.8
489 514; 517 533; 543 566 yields 2.49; 22.5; 13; 18.3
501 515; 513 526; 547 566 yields 1.17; 21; 13.7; 19.3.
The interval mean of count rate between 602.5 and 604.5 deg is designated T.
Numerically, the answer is 16.5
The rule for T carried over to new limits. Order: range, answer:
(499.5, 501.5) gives 22.5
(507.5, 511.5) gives 20.3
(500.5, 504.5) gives 22.5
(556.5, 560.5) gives 14.7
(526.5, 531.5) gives 14.1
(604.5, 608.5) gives 16.6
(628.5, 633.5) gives 17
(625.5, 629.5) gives 17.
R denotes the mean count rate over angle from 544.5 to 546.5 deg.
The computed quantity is 9.67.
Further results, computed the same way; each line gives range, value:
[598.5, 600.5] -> 15.6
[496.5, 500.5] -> 22.8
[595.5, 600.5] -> 15.8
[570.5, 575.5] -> 19.8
